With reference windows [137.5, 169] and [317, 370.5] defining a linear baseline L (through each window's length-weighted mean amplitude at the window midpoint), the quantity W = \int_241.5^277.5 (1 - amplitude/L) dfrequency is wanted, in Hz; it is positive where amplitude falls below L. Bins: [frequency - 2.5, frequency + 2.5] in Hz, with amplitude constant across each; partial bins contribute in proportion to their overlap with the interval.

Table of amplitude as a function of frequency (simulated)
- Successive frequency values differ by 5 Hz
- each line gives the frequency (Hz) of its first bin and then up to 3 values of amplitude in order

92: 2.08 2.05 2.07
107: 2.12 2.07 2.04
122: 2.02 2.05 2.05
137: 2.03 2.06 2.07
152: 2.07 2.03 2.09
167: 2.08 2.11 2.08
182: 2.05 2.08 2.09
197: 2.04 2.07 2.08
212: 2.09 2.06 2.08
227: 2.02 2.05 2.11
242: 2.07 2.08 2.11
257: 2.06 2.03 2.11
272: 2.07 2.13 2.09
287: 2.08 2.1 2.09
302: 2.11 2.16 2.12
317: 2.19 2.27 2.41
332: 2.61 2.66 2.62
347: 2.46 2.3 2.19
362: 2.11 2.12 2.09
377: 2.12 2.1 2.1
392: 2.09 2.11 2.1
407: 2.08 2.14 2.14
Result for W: 2.4 Hz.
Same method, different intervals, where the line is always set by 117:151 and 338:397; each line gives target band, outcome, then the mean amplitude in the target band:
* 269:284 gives 0.4 Hz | 2.1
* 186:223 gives 0.4 Hz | 2.07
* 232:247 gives 0.3 Hz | 2.08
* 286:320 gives 0.7 Hz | 2.13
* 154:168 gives 0.0 Hz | 2.07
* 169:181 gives -0.1 Hz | 2.09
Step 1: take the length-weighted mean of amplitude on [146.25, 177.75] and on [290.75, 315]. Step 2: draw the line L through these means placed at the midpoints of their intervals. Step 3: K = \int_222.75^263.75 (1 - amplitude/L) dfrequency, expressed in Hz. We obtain 0.64 Hz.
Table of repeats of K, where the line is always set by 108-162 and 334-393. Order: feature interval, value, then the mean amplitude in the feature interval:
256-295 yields 1.6 Hz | 2.08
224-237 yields 0.5 Hz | 2.05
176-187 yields 0.1 Hz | 2.07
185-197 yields 0.2 Hz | 2.08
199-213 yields 0.3 Hz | 2.08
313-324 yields 0.0 Hz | 2.21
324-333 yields -1.0 Hz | 2.48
